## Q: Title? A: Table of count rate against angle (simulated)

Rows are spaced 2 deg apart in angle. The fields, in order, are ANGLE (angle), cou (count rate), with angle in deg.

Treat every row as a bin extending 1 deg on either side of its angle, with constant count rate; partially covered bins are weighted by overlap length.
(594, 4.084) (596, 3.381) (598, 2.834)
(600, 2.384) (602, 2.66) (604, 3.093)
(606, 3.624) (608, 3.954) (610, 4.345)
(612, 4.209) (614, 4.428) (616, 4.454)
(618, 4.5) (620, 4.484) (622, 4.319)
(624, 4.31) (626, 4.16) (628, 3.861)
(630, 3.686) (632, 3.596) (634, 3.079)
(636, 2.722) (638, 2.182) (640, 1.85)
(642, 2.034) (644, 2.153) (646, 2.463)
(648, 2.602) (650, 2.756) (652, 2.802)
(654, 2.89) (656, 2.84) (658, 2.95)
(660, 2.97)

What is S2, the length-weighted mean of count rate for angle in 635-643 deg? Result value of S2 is 2.2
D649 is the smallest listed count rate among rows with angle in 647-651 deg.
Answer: 2.602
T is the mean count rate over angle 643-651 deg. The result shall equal 2.49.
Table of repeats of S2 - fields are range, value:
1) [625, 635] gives 3.68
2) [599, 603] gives 2.52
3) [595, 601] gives 2.87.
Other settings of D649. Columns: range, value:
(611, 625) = 4.209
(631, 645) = 1.85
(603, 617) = 3.093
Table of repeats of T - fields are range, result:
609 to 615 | 4.33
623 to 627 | 4.23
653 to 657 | 2.87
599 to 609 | 3.14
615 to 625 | 4.41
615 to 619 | 4.48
